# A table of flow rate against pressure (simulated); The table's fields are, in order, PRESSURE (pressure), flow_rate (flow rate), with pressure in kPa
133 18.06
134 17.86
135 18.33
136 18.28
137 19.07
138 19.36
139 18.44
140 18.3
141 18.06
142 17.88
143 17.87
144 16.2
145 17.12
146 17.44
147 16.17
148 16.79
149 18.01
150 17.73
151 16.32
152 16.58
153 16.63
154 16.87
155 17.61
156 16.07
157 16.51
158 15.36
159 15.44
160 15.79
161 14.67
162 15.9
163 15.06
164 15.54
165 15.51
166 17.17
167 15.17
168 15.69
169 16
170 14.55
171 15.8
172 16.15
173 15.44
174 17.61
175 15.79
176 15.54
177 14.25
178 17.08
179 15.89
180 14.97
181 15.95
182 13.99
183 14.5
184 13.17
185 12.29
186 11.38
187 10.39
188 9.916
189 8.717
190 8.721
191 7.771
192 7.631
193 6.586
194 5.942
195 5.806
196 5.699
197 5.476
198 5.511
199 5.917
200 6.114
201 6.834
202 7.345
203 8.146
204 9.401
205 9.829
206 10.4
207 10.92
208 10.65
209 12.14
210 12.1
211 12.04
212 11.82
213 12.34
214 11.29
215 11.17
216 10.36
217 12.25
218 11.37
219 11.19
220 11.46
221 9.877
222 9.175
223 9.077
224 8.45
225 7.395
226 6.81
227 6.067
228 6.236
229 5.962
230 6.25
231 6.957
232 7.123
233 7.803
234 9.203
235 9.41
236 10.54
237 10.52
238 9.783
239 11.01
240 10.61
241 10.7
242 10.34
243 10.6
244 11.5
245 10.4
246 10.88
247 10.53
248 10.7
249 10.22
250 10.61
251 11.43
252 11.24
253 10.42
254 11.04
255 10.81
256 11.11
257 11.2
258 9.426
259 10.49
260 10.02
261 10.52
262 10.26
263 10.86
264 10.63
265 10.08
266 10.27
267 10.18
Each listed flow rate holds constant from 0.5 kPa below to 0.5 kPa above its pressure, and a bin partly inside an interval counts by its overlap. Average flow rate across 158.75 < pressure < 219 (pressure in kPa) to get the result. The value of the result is 11.9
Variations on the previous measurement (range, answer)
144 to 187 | 15.7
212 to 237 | 9.16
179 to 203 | 9.28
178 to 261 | 9.89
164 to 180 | 15.8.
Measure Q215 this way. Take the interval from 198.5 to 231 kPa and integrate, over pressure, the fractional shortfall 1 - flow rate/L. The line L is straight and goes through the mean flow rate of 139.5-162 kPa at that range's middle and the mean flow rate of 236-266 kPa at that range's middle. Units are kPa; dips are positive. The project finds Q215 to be 8.8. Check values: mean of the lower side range 16.8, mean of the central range 9.35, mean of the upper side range 10.6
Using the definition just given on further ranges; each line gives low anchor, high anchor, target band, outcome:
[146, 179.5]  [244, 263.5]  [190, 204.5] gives 7.5 kPa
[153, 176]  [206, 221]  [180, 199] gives 5.9 kPa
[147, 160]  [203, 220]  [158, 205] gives 6.9 kPa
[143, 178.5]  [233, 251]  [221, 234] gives 4.5 kPa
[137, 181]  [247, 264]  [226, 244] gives 4.6 kPa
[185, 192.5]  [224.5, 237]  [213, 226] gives -3.4 kPa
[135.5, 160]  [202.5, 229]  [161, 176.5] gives -0.8 kPa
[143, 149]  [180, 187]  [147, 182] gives -1.9 kPa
